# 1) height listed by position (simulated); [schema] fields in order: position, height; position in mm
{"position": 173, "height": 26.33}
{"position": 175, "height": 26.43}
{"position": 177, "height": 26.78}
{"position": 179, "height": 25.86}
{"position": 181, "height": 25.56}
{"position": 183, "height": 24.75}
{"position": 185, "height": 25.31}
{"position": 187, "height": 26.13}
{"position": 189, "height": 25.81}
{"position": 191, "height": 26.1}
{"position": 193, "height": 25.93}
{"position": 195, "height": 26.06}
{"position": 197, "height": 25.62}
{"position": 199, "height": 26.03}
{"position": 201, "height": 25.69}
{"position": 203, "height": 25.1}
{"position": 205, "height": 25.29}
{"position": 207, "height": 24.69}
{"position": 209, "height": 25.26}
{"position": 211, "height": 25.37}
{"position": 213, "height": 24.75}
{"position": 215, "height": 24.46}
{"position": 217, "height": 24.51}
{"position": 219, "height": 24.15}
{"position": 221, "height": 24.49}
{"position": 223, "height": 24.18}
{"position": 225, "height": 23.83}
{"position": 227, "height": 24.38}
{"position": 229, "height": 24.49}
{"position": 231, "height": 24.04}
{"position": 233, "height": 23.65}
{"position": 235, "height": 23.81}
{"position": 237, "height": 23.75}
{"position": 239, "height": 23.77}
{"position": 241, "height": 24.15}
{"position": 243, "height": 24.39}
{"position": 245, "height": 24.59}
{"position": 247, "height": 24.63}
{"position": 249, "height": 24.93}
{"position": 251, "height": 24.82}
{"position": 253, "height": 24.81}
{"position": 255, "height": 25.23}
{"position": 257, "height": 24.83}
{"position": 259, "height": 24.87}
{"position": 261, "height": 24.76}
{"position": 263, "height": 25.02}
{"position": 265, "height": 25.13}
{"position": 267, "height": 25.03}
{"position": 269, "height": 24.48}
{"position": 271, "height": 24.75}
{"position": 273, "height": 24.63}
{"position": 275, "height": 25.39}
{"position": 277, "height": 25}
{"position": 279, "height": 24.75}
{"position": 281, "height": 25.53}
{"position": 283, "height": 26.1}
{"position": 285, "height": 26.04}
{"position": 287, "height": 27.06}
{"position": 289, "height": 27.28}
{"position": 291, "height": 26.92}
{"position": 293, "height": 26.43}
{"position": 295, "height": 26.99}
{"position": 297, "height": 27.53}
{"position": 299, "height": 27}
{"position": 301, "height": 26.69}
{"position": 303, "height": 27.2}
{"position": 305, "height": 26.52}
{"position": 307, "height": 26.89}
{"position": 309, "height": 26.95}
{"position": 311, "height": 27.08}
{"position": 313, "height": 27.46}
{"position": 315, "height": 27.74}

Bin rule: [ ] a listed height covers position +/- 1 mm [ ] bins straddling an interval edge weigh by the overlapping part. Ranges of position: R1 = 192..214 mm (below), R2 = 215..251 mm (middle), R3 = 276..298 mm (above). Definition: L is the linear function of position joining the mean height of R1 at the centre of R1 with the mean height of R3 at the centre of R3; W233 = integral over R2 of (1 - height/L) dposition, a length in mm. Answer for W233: 2.1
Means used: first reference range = 25.4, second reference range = 26.3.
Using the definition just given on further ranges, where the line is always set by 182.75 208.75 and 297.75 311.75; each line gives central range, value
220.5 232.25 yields 0.8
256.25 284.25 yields 1.5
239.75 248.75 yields 0.6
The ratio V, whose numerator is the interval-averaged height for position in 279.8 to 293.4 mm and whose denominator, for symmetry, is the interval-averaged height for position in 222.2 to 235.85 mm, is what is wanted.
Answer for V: 1.10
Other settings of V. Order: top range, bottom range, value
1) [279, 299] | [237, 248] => 1.10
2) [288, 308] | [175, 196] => 1.04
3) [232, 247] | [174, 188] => 0.93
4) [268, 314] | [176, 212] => 1.03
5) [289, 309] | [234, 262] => 1.10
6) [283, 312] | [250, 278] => 1.08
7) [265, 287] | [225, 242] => 1.05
